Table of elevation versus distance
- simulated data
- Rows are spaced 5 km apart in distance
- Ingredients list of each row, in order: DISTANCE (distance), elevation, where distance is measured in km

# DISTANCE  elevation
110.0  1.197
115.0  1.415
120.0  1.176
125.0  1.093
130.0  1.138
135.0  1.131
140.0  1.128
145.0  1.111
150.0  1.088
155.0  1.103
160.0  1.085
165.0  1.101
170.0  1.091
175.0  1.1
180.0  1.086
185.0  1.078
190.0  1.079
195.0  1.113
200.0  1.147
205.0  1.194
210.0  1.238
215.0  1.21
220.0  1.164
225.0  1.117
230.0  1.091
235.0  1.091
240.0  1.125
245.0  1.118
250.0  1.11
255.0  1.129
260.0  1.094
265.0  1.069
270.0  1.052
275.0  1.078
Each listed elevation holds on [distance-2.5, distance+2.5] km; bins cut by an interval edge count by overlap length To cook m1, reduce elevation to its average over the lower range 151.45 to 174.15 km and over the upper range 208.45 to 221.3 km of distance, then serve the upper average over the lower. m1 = 1.10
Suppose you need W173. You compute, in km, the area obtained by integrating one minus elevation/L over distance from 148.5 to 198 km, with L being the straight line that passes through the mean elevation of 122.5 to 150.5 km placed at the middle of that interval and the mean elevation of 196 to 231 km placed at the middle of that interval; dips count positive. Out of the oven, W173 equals 2.1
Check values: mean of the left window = 1.12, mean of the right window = 1.17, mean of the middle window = 1.09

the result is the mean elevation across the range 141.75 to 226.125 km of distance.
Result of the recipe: 1.12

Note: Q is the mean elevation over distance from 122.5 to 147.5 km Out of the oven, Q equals 1.12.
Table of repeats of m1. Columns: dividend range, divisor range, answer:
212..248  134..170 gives 1.02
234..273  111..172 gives 0.96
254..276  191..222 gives 0.92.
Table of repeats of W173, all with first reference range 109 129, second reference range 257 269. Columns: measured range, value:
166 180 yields 0.8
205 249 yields -1.3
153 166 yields 0.9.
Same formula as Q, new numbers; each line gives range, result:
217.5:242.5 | 1.12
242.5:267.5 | 1.1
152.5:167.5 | 1.1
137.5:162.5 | 1.1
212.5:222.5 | 1.19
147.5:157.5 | 1.1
